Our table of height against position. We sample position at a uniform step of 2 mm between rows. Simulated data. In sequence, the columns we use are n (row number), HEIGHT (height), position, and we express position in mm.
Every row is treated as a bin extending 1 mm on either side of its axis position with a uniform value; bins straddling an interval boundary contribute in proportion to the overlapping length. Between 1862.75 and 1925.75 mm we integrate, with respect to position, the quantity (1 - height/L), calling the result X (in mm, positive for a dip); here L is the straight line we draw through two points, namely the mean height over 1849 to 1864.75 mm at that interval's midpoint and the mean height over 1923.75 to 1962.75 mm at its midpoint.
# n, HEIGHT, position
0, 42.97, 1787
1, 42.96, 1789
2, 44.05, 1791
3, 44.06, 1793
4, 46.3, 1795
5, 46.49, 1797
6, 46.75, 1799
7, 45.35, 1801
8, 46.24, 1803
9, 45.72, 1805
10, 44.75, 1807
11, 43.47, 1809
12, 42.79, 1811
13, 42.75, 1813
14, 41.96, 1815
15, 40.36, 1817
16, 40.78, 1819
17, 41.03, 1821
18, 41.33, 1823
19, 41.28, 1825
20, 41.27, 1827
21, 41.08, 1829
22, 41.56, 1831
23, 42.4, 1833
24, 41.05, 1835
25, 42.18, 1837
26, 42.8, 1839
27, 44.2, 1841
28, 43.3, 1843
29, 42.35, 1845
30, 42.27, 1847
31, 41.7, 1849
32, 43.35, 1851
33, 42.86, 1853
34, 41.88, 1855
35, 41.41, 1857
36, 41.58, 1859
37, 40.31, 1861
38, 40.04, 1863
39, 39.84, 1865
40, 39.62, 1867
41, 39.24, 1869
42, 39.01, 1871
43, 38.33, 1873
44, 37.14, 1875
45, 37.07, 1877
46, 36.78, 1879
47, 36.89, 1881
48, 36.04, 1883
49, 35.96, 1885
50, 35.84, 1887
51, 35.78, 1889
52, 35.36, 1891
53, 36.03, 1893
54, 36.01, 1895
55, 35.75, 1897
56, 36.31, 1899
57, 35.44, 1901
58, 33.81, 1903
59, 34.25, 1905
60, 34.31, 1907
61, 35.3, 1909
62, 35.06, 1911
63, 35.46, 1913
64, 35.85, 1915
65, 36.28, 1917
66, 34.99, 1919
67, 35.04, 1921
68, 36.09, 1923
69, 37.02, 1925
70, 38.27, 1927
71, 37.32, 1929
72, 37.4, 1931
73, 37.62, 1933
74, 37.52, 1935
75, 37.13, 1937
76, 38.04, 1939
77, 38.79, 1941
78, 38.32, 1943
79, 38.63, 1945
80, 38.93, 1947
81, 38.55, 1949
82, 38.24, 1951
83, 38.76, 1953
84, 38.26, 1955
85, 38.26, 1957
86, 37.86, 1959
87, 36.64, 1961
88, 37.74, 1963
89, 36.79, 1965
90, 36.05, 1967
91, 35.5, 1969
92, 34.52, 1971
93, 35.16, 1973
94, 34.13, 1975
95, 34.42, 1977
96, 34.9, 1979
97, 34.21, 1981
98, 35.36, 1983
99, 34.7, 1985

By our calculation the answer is 5.7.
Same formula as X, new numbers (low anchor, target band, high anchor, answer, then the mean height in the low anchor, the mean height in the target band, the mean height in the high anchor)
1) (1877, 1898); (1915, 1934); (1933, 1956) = 0.4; 36.1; 36.6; 38.3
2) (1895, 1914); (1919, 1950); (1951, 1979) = -1.5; 35.1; 37.6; 36.5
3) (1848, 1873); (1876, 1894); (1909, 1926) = 1.1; 40.8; 36.2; 35.7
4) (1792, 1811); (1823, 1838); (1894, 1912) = 0.3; 45.3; 41.5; 35.1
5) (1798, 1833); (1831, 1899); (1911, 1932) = 0.6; 42.8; 39.5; 36.3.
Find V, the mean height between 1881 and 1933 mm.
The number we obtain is 35.9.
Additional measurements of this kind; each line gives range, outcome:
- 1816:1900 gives 39.7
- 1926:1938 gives 37.5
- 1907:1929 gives 35.9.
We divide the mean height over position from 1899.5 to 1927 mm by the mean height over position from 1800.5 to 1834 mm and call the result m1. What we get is 0.83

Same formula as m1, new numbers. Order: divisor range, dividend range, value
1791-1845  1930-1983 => 0.86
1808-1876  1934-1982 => 0.89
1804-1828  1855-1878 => 0.93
